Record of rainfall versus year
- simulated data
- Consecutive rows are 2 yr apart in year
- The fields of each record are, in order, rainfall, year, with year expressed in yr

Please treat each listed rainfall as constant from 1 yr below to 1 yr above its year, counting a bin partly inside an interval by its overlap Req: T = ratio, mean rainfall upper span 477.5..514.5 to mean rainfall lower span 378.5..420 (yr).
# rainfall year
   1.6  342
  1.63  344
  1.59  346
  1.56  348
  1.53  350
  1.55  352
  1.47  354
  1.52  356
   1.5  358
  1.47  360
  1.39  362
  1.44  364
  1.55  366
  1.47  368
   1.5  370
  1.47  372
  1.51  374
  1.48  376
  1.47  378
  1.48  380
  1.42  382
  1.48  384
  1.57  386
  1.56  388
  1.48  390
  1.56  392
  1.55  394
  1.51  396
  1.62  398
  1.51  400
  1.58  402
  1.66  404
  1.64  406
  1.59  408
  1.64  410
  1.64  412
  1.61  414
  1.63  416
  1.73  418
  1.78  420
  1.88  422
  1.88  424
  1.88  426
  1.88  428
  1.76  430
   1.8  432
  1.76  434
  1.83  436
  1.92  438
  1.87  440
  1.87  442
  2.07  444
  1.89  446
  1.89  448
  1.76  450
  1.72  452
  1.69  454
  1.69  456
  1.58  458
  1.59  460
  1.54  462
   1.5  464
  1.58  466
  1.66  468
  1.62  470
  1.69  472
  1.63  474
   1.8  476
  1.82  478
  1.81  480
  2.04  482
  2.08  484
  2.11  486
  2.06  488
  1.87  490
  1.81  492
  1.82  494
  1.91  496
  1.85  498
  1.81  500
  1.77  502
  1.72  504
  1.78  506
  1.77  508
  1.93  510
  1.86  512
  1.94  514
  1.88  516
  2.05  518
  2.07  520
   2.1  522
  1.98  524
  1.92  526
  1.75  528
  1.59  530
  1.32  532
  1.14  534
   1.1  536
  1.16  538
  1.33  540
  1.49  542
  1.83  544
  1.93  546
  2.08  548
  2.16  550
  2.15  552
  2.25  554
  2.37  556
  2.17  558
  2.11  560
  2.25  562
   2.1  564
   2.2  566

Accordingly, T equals 1.19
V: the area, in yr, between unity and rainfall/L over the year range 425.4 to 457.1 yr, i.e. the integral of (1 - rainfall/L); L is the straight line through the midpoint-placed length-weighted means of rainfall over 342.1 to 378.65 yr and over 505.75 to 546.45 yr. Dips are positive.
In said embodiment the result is -4.4 yr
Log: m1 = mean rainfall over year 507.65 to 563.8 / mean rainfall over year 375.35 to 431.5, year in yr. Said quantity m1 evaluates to 1.14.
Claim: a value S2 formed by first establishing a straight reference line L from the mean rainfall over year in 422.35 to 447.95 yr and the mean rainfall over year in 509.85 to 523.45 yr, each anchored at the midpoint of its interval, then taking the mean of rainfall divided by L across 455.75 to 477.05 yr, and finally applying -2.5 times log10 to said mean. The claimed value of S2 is 0.177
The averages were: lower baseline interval 1.87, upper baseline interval 1.98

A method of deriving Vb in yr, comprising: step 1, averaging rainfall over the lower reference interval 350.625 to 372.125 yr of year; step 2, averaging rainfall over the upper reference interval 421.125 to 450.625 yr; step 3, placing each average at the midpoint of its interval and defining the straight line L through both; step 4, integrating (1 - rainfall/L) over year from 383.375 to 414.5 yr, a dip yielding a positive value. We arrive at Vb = 1.87 yr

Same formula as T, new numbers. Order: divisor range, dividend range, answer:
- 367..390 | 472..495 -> 1.27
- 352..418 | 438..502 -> 1.17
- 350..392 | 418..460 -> 1.22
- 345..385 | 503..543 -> 1.14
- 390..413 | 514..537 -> 1.09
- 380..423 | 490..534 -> 1.14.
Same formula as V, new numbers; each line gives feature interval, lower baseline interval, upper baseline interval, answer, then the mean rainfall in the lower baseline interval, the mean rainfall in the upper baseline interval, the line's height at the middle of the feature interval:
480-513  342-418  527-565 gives -3.06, 1.54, 1.8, 1.73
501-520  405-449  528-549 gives -3.46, 1.79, 1.51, 1.58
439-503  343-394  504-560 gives -3.36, 1.51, 1.82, 1.7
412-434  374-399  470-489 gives -1.56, 1.51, 1.88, 1.66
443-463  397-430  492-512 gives 0.11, 1.7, 1.82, 1.75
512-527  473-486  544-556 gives 0.22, 1.88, 2.11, 2.01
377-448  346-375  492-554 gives -4.34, 1.5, 1.78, 1.59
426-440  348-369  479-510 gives -1.04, 1.49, 1.88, 1.71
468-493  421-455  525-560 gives -0.61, 1.84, 1.76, 1.81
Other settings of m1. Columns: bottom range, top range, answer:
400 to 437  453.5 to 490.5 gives 1.02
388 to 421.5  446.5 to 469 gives 1.03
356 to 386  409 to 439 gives 1.20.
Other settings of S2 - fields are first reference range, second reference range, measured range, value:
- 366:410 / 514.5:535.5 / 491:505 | -0.06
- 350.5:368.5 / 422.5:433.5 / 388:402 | 0.08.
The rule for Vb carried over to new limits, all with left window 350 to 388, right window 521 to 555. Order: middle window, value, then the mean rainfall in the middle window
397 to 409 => -0.5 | 1.6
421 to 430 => -1.7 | 1.87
